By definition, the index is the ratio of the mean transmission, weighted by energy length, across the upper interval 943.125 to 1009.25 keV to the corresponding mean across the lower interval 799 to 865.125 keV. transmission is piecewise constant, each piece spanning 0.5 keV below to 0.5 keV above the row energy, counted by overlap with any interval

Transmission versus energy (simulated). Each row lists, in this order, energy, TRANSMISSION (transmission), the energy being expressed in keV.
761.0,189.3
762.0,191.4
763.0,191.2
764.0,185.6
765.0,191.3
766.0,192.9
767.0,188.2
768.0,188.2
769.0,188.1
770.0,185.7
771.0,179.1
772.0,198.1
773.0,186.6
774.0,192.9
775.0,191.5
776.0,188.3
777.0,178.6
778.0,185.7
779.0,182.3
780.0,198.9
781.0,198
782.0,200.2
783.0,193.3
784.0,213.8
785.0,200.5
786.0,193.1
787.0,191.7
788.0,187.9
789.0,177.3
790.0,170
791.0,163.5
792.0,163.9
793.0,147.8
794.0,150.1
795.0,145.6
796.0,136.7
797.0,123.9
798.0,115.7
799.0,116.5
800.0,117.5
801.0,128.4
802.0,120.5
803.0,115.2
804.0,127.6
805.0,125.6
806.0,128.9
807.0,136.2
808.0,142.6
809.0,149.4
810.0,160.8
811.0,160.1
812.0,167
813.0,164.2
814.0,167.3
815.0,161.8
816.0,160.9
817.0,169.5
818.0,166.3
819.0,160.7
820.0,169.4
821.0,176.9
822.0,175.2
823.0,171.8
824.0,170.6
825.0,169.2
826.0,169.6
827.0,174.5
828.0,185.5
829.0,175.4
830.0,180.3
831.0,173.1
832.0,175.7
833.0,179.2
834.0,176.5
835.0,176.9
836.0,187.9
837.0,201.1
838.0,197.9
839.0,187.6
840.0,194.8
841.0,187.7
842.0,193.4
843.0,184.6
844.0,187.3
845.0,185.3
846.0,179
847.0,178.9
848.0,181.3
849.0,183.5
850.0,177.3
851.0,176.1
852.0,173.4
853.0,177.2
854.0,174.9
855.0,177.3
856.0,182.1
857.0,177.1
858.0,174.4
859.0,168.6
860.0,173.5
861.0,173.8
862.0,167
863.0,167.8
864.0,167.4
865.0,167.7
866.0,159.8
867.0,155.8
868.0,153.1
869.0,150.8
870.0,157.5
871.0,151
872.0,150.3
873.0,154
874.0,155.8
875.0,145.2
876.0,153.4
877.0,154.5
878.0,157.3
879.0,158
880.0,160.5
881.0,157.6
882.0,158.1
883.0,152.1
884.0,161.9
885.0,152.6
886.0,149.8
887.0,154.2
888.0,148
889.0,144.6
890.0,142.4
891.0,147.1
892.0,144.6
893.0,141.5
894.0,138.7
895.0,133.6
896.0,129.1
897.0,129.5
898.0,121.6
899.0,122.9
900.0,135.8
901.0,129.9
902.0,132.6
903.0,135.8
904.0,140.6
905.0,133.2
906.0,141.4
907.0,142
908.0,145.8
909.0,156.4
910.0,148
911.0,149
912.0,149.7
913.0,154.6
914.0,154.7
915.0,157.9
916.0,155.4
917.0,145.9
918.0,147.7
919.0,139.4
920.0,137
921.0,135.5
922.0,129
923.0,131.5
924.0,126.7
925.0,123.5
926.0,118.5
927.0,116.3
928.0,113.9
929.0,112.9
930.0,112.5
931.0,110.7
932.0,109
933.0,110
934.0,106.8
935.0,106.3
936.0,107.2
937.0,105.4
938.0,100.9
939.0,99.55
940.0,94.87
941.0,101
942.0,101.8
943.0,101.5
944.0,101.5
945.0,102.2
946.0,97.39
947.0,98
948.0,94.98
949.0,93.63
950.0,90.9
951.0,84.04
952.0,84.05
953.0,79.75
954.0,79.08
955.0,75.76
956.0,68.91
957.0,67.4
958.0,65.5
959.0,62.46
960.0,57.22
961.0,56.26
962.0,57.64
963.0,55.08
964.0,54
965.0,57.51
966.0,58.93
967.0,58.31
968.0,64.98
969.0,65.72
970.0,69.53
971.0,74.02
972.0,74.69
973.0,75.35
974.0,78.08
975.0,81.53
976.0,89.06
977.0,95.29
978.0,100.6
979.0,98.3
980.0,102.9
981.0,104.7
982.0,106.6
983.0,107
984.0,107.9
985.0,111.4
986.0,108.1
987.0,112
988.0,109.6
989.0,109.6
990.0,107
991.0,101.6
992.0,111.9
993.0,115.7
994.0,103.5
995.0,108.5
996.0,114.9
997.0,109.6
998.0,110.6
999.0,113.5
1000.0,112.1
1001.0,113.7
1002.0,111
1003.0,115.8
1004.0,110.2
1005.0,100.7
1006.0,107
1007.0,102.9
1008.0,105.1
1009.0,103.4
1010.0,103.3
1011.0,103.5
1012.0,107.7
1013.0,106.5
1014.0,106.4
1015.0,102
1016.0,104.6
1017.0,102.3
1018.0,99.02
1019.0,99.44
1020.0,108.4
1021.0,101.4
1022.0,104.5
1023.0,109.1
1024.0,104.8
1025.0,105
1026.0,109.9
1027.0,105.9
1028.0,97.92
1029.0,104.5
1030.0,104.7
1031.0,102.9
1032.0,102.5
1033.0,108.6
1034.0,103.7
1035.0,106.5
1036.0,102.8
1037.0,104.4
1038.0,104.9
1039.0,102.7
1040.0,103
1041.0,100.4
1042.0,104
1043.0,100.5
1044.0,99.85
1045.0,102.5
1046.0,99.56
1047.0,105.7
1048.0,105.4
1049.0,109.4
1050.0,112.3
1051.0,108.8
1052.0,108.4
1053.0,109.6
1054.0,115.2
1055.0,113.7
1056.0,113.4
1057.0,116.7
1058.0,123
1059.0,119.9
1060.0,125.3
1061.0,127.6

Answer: 0.54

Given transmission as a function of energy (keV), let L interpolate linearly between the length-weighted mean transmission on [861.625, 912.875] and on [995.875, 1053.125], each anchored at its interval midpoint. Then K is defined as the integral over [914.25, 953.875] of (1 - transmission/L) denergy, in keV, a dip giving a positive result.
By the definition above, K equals 6.4 keV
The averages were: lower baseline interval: 148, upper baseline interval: 106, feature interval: 112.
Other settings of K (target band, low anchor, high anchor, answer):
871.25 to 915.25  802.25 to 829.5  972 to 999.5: -4.14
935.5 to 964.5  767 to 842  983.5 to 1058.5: 9.94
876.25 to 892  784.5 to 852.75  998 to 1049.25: -0.71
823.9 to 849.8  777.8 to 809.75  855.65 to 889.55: -3.91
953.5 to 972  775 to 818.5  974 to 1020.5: 8.19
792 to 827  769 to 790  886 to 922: 5.63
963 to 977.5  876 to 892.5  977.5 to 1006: 5.75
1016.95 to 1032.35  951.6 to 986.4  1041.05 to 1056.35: -0.87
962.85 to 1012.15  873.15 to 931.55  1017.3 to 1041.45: 8.02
